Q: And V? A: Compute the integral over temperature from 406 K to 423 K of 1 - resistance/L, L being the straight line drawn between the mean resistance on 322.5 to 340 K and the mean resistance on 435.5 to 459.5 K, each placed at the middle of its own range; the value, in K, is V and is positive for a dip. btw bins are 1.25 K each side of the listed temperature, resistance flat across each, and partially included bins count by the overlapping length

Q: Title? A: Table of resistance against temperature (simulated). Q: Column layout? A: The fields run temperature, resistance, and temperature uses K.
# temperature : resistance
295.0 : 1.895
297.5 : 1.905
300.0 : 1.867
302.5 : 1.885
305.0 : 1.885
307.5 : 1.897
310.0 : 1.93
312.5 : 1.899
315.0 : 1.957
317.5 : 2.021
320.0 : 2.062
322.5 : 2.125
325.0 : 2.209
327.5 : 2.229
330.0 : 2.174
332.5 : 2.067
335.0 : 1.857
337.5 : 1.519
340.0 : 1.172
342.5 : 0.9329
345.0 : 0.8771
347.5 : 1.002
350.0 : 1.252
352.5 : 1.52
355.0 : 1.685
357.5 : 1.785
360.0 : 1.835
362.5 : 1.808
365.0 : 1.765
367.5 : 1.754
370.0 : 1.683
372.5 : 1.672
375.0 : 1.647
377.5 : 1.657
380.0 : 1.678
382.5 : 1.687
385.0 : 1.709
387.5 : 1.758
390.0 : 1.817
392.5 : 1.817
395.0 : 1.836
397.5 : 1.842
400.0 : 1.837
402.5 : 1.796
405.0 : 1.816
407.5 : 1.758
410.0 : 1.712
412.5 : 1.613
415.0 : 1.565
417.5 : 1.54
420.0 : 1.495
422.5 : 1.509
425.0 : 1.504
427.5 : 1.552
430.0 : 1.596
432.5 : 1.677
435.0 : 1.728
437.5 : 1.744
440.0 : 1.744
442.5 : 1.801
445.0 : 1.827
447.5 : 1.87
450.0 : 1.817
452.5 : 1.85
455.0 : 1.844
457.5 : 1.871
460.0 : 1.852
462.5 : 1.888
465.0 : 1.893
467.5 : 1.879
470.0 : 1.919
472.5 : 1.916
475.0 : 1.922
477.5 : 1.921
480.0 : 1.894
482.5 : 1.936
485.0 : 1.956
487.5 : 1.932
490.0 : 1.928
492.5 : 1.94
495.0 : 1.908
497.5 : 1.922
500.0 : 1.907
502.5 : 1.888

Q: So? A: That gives 2.3 K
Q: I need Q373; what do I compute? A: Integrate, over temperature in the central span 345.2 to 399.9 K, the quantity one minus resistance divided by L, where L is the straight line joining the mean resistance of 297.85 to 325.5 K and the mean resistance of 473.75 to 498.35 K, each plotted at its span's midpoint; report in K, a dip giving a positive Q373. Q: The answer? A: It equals 8.1 K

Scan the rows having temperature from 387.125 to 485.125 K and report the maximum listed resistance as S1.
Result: 1.956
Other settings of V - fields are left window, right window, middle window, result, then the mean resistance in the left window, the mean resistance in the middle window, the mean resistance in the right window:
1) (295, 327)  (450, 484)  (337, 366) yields 7.8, 1.97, 1.42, 1.89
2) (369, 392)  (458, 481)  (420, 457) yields 2.4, 1.7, 1.71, 1.9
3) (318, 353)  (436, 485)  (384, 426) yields 1.6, 1.65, 1.7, 1.86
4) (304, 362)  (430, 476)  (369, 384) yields 0.8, 1.73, 1.67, 1.83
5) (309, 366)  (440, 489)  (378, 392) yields 0.4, 1.72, 1.73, 1.88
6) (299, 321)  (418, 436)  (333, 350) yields 5.3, 1.93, 1.27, 1.58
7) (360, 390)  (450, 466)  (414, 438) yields 2.9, 1.72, 1.59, 1.86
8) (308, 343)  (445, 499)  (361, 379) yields 1.7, 1.89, 1.71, 1.9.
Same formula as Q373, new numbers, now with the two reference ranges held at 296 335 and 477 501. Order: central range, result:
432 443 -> 1.2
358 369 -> 1.1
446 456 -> 0.5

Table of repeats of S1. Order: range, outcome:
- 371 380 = 1.678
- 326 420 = 2.229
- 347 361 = 1.835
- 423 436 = 1.728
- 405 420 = 1.816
